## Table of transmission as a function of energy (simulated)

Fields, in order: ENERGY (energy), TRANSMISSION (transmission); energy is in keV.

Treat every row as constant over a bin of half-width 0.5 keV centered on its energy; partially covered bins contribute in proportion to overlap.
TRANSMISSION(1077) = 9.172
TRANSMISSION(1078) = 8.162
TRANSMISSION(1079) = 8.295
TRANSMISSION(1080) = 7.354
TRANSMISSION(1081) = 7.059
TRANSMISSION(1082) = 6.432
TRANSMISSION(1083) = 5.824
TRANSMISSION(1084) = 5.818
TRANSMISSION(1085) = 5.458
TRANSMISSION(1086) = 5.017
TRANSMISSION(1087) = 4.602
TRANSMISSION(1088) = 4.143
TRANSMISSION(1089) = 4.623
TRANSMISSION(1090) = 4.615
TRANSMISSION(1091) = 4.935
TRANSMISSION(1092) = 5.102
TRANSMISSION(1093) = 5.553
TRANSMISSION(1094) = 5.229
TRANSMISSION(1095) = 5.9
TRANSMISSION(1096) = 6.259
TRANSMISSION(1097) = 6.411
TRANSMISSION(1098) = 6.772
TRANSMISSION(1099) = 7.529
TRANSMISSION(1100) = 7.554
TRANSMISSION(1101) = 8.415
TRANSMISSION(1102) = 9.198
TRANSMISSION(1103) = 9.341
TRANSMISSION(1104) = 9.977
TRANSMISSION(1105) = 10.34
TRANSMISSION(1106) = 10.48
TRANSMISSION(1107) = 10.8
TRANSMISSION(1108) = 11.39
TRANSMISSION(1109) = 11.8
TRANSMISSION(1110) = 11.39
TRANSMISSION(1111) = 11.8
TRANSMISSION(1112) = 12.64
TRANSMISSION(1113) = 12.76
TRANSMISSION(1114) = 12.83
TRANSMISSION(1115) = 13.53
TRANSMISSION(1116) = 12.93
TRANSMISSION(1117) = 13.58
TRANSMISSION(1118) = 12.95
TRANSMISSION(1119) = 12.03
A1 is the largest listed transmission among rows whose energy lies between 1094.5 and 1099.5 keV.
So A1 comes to 7.529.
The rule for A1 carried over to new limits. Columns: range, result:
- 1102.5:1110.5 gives 11.8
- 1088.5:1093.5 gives 5.553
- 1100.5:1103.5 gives 9.341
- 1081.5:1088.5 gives 6.432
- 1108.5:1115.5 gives 13.53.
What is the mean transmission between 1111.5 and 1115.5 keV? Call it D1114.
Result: 12.9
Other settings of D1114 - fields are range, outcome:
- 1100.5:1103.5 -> 8.98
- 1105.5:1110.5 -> 11.2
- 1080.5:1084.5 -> 6.28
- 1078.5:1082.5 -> 7.29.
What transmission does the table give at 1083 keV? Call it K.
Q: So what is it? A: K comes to 5.824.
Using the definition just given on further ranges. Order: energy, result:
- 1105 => 10.34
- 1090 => 4.615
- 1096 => 6.259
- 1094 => 5.229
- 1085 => 5.458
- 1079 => 8.295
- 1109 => 11.8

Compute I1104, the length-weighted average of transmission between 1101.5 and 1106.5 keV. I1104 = 9.87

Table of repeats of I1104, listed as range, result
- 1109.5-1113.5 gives 12.1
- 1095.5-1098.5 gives 6.48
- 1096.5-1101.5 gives 7.34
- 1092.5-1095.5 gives 5.56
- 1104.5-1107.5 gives 10.5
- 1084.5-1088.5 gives 4.81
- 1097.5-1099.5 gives 7.15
